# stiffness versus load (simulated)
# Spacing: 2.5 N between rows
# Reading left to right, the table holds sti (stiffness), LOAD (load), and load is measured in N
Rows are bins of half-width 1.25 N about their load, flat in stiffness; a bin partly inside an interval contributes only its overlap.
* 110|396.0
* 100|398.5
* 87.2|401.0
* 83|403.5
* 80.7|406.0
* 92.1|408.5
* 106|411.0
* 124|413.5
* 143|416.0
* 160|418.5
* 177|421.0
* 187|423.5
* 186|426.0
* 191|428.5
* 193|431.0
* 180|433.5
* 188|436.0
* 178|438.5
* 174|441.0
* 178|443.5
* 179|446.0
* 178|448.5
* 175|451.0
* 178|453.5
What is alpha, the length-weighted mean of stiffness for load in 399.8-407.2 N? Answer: 83.6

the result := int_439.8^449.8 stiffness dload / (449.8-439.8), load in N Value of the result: 177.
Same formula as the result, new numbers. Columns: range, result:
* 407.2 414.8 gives 107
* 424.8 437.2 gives 188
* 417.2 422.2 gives 168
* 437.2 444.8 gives 177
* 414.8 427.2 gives 171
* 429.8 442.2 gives 183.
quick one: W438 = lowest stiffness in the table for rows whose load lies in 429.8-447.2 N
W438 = 174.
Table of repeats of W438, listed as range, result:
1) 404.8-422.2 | 80.7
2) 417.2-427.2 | 160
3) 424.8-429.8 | 186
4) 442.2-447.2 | 178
